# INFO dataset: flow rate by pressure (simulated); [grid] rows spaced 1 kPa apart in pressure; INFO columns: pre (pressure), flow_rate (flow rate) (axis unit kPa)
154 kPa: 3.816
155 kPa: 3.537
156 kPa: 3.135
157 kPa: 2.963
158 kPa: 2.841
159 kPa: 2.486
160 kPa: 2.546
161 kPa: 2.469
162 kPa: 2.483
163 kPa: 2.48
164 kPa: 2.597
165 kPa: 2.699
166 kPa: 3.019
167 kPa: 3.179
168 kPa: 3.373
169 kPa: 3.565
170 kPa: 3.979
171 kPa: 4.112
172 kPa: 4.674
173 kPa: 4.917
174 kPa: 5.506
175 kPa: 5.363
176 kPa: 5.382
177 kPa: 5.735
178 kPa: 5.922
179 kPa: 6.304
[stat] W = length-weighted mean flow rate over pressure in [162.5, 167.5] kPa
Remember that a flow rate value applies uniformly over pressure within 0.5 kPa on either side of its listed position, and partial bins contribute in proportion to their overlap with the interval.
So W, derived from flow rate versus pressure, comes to 2.79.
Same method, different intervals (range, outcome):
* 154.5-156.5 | 3.34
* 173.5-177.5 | 5.5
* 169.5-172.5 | 4.25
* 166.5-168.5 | 3.28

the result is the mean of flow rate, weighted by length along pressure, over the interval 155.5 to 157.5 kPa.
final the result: 3.05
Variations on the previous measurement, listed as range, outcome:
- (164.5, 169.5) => 3.17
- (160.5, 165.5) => 2.55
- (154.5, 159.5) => 2.99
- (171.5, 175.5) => 5.12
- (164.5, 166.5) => 2.86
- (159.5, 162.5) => 2.5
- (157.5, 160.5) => 2.62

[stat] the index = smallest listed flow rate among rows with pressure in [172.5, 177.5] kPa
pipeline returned 4.917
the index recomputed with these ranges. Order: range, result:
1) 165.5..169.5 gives 3.019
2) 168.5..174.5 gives 3.565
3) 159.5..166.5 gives 2.469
